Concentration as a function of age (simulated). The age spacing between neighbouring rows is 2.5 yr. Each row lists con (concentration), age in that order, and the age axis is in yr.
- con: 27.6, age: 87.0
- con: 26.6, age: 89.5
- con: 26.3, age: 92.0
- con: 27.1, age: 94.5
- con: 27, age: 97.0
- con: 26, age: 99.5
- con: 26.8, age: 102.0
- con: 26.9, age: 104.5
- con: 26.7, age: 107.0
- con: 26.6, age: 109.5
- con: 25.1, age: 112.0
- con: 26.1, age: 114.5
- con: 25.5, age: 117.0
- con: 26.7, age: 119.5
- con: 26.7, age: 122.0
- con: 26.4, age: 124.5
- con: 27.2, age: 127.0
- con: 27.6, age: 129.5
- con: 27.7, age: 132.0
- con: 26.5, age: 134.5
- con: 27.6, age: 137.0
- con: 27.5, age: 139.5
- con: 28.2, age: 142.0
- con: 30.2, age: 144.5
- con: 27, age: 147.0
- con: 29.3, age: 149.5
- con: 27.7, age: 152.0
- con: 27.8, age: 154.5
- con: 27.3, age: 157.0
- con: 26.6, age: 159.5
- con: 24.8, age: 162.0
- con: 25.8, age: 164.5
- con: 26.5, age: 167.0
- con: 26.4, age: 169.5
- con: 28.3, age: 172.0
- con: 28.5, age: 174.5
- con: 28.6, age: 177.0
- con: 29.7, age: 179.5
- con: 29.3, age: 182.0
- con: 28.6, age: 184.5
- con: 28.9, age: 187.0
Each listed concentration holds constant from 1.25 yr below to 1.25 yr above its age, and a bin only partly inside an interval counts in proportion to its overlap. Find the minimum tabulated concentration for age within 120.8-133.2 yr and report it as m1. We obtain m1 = 26.4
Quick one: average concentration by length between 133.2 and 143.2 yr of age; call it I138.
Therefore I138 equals 27.4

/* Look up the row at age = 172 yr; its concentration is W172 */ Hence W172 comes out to 28.3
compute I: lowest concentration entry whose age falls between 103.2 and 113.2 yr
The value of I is 25.1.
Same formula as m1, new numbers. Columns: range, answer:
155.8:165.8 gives 24.8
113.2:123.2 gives 25.5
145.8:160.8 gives 26.6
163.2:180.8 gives 25.8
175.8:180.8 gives 28.6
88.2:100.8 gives 26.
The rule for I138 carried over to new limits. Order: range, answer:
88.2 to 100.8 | 26.6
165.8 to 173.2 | 27.1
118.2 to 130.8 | 26.9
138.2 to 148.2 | 28.2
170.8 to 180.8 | 28.8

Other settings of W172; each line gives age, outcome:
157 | 27.3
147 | 27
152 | 27.7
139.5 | 27.5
